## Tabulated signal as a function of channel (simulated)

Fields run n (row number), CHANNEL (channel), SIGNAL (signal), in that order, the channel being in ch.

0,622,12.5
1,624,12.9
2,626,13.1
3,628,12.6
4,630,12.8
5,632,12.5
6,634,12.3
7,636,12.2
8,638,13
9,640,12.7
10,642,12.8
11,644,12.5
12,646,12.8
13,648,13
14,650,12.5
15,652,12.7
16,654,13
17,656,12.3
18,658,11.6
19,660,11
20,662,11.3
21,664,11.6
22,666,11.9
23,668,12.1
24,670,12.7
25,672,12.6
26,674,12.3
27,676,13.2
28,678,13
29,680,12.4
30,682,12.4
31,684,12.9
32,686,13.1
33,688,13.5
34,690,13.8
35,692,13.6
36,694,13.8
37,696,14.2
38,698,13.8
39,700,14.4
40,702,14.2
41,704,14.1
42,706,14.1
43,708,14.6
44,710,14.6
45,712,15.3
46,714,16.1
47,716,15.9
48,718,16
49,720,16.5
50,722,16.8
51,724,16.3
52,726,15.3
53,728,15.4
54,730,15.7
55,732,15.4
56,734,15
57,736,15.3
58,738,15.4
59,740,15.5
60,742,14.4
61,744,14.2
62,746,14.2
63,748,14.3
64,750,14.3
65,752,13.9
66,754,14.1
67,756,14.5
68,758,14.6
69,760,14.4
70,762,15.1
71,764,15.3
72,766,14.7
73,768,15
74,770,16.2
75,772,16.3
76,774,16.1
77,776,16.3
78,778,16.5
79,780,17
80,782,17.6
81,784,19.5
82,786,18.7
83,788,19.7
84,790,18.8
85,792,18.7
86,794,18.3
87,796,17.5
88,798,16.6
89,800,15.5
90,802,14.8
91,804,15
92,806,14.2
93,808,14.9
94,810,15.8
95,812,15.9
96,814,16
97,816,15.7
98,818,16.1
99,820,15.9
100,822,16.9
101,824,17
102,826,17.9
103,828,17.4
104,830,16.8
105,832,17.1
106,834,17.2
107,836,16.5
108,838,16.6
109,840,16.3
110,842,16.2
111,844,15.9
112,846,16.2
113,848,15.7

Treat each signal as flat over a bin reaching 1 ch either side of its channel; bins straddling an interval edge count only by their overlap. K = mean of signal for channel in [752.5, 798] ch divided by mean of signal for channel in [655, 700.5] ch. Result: 1.3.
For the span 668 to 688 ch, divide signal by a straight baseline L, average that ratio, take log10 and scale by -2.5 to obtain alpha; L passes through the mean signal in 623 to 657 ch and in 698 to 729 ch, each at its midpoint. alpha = 0.104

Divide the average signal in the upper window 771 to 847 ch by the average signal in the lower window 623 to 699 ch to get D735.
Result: 1.32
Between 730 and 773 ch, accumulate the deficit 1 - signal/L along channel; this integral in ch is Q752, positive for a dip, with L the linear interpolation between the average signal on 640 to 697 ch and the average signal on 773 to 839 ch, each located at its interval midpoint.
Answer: 0.78 ch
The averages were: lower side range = 12.7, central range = 14.9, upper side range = 16.8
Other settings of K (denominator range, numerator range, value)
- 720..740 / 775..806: 1.10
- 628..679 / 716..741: 1.27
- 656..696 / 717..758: 1.20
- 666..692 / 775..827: 1.31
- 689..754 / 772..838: 1.13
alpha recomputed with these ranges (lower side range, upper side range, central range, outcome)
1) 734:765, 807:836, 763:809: -0.074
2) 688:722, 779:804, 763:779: 0.075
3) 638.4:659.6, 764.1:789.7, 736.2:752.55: 0.089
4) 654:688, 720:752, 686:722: -0.065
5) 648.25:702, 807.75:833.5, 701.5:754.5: -0.073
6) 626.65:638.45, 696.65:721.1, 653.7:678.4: 0.123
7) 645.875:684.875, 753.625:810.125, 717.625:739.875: -0.088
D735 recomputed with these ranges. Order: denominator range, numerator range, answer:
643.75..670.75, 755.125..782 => 1.28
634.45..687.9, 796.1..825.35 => 1.27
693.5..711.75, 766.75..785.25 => 1.17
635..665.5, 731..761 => 1.19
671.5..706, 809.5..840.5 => 1.24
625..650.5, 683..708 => 1.09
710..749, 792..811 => 1.04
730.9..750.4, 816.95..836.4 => 1.14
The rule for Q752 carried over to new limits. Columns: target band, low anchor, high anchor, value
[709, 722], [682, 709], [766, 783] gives -1.25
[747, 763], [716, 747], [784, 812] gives 1.55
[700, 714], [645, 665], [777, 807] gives -0.49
